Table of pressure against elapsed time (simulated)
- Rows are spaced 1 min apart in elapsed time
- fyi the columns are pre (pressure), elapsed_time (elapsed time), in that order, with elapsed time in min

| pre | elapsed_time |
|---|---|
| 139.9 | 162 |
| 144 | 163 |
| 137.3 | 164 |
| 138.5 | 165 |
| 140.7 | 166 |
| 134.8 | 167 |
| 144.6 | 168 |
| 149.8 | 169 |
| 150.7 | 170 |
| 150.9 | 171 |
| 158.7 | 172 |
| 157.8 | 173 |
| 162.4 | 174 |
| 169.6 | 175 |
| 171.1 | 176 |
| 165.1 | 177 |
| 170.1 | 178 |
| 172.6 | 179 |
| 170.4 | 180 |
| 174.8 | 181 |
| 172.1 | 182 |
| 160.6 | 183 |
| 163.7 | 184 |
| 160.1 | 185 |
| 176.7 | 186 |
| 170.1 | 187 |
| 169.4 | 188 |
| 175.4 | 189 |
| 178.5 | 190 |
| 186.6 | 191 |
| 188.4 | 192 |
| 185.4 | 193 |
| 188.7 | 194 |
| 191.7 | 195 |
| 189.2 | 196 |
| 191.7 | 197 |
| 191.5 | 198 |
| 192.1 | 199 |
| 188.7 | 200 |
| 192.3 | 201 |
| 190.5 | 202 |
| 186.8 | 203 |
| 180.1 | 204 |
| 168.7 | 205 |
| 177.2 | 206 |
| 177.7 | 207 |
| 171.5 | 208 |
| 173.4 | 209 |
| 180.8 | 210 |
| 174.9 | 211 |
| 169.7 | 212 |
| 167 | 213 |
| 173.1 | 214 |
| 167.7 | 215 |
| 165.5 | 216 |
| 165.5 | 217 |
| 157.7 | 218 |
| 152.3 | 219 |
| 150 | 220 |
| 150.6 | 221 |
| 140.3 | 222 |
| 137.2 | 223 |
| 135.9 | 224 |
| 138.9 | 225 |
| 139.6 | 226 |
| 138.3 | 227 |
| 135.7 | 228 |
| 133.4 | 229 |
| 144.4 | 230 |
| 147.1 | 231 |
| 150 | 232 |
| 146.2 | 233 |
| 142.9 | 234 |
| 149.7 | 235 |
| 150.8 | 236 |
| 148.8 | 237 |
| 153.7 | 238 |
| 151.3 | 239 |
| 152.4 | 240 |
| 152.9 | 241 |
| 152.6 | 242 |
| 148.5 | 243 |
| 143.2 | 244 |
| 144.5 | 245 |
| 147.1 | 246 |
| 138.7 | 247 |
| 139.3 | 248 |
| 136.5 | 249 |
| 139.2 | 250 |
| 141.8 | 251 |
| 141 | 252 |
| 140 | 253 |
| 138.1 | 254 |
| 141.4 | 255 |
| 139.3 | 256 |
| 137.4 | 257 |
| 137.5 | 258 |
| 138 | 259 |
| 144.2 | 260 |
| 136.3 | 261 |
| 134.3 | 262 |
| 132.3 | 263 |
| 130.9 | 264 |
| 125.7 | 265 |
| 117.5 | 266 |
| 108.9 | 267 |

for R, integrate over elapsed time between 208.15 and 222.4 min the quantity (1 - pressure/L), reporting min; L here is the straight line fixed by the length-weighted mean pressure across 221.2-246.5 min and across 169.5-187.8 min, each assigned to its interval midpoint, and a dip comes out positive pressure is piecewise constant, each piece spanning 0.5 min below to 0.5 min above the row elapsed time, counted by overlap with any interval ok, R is -1.1 min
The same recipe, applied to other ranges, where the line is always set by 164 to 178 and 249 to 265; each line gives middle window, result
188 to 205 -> -4.3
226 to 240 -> -0.3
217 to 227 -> -0.1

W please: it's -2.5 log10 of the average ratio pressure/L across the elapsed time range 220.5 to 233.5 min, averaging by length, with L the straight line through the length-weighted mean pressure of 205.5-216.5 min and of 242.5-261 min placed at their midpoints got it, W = 0.13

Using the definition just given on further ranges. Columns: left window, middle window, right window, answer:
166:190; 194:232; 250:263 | -0.090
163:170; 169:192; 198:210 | -0.072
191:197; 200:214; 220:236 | -0.043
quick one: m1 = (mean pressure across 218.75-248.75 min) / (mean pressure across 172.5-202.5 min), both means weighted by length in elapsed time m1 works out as 0.82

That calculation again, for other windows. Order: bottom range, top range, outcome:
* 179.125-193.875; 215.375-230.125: 0.84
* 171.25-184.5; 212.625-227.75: 0.91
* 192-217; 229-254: 0.81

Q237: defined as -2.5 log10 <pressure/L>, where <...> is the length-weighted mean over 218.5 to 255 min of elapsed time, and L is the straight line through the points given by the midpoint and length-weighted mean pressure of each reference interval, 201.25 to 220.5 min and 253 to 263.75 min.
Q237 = 0.06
